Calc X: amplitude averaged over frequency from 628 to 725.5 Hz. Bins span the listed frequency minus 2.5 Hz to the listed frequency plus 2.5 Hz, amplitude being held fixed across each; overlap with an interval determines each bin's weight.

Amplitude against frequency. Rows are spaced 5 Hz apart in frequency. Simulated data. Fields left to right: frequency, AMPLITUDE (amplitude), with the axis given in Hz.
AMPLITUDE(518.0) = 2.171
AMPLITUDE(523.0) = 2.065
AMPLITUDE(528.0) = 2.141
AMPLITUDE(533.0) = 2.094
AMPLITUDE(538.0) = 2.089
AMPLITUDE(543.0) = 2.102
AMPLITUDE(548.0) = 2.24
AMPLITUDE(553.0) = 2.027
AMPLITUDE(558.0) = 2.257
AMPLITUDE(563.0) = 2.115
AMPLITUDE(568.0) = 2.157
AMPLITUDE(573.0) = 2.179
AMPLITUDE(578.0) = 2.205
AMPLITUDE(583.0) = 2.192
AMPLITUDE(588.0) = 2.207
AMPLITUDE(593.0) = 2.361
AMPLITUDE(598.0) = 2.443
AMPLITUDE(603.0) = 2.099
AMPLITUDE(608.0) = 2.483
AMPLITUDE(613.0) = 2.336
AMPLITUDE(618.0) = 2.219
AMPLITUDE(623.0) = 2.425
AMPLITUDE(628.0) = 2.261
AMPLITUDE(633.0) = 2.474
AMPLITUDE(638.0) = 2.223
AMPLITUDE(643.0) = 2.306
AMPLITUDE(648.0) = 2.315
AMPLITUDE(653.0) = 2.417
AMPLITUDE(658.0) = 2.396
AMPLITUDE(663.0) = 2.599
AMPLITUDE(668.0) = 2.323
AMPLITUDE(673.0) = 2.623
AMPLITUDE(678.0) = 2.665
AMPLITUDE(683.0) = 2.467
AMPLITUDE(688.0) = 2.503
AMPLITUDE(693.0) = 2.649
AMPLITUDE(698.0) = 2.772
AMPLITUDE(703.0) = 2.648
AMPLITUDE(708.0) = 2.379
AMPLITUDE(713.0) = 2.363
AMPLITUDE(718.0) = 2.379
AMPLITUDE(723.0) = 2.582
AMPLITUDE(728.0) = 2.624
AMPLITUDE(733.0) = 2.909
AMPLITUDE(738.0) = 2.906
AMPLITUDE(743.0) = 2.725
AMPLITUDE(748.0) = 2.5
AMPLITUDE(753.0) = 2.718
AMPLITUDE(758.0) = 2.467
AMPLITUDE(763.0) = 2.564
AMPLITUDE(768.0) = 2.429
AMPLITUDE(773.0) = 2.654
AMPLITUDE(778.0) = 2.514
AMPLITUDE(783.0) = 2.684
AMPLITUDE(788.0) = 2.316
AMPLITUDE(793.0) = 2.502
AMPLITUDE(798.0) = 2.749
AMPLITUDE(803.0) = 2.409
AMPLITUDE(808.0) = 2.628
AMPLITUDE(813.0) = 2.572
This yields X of 2.47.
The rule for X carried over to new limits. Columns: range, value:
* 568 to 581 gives 2.19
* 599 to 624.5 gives 2.32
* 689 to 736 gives 2.59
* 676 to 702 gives 2.61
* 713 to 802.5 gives 2.59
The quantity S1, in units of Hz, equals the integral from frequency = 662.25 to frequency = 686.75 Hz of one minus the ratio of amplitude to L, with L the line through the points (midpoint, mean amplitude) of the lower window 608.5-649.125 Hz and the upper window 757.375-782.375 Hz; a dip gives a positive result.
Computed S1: -1.35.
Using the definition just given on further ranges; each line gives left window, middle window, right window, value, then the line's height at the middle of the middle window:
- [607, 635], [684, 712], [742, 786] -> -1.1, 2.48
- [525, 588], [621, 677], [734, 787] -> -1.0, 2.36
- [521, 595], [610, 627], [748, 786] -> -0.3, 2.28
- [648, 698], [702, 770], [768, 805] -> -1.5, 2.53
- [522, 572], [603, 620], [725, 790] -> -0.2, 2.28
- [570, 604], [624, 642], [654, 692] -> 0.5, 2.39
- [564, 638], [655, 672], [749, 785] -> -0.5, 2.39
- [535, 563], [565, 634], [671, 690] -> 0.6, 2.3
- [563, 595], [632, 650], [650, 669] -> 0.5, 2.39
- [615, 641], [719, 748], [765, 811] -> -2.8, 2.47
